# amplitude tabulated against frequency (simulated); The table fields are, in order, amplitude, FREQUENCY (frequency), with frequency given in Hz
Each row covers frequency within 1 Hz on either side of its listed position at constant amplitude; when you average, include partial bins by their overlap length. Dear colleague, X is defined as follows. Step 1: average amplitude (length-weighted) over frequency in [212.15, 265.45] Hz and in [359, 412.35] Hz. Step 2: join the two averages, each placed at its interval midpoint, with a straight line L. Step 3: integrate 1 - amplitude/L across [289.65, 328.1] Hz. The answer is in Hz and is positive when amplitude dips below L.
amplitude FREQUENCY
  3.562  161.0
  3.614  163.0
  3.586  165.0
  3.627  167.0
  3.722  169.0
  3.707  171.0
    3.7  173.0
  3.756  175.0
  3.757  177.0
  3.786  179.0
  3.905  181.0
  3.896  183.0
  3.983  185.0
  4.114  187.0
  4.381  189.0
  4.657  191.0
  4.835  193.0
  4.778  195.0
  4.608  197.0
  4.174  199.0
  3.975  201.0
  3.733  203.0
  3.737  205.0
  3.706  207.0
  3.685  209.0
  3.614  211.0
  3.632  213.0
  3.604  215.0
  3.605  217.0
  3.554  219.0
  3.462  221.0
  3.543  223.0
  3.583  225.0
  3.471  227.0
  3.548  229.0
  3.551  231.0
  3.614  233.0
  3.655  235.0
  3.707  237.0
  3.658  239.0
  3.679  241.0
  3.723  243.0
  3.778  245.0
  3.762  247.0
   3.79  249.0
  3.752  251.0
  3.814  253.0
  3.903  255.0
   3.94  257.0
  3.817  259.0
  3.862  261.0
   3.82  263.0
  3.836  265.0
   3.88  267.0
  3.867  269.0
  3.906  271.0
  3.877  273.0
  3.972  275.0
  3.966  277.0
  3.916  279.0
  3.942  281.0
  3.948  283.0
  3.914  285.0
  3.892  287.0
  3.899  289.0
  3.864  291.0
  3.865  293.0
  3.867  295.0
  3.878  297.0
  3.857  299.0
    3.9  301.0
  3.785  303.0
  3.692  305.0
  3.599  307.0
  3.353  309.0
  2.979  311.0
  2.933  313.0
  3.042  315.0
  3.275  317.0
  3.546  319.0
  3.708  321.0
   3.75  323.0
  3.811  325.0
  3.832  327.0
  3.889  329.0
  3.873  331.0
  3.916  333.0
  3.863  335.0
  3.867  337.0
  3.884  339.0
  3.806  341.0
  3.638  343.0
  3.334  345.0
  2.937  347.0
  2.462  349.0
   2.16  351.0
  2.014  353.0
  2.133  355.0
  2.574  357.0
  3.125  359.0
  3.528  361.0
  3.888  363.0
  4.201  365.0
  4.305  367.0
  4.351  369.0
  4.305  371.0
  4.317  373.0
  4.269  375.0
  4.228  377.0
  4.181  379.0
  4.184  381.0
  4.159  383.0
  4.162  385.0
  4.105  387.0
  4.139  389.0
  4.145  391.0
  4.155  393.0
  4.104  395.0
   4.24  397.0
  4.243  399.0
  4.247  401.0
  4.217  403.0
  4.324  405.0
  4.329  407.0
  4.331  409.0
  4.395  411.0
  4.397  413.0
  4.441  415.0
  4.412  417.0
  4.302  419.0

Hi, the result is 3.0 Hz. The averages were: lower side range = 3.69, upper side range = 4.18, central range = 3.61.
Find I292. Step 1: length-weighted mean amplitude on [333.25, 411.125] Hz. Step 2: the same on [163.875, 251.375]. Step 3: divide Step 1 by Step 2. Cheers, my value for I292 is 1.00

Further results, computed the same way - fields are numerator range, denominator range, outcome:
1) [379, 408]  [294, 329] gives 1.17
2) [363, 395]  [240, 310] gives 1.10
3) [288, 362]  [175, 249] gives 0.90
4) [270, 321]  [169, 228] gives 0.95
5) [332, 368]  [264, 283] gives 0.85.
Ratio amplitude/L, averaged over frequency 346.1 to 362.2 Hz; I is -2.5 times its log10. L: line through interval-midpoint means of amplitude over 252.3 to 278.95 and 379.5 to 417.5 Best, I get 0.489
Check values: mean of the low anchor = 3.88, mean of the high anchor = 4.25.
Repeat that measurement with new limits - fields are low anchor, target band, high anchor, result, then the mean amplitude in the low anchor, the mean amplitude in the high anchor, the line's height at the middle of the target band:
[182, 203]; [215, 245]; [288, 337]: 0.14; 4.31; 3.67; 4.11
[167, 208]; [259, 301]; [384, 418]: 0.07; 4.04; 4.26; 4.13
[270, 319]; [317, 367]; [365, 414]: 0.16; 3.71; 4.24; 3.98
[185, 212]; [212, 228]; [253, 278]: 0.14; 4.15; 3.88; 4.06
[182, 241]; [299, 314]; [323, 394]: 0.08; 3.86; 3.71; 3.76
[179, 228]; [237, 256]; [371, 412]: 0.07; 3.92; 4.23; 3.99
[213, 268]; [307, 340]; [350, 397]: 0.05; 3.7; 3.78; 3.75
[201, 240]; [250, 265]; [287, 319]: -0.07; 3.62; 3.59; 3.61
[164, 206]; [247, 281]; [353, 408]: 0.04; 4.02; 3.97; 4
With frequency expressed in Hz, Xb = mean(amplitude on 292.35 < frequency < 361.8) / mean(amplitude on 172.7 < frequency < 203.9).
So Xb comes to 0.8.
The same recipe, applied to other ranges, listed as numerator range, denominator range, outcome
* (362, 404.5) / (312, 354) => 1.23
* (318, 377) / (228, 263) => 0.96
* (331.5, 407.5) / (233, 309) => 0.99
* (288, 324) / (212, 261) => 0.98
